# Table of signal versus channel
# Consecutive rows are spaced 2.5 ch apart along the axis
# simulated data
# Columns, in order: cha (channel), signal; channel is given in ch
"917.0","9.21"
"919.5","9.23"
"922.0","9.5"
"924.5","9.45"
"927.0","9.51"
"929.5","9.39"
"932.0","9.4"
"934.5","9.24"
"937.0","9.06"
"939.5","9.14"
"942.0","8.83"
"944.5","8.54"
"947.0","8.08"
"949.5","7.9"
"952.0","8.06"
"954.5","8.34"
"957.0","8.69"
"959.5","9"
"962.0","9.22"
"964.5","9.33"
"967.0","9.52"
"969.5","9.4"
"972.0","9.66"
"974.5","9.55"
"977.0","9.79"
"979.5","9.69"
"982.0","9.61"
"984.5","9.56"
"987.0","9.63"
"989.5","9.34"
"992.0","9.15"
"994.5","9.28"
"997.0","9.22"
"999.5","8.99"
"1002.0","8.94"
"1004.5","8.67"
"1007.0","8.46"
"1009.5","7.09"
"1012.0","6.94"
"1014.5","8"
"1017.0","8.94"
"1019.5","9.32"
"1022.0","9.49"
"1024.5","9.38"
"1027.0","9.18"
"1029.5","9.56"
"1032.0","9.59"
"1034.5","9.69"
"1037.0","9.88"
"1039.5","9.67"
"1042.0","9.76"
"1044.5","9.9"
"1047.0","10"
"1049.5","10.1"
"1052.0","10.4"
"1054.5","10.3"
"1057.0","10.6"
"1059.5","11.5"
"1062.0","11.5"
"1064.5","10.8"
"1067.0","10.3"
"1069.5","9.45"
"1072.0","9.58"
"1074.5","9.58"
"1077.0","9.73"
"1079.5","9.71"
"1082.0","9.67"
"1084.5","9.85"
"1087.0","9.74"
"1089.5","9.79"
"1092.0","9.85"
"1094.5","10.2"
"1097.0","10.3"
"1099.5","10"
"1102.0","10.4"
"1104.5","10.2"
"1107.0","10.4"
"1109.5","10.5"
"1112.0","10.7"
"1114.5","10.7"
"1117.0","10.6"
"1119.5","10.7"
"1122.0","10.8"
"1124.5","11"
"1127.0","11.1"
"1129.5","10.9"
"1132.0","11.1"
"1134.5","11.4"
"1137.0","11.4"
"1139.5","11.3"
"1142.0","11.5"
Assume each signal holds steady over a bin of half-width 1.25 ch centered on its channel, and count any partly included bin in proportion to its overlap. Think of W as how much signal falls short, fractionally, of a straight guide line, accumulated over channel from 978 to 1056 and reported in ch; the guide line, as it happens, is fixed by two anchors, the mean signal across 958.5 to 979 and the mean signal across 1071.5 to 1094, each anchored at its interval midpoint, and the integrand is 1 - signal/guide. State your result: 2.3 ch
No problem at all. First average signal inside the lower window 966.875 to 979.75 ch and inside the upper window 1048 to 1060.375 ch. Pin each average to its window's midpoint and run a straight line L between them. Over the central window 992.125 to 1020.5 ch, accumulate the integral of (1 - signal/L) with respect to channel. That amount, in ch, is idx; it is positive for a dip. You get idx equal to 4.07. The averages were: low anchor 9.6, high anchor 10.5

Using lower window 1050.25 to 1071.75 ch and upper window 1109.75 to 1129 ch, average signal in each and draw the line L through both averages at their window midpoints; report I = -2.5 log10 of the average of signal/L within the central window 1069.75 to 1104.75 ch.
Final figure 0.08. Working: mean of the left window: 10.5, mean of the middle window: 9.88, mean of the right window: 10.8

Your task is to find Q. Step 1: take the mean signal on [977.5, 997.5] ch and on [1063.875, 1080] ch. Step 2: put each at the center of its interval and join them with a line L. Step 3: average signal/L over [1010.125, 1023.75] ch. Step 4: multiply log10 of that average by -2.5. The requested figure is 0.131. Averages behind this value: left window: 9.46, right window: 9.85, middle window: 8.5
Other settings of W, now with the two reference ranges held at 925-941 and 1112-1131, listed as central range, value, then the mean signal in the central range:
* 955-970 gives 0.6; 9.14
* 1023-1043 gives 1.0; 9.59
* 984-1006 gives 1.4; 9.18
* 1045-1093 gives 1.2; 10.1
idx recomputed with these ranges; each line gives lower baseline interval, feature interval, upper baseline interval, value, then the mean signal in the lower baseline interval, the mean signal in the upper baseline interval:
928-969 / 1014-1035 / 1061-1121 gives 0.7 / 8.87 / 10.2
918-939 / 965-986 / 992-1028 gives -1.4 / 9.34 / 8.72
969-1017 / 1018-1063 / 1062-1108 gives -2.1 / 8.99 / 10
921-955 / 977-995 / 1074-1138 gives -0.3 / 8.9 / 10.4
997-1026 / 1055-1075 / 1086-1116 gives -1.8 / 8.6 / 10.2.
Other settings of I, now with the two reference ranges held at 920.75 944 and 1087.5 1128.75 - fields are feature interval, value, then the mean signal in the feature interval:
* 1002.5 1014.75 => 0.233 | 7.89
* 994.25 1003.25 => 0.071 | 9.09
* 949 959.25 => 0.130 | 8.35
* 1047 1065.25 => -0.062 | 10.7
